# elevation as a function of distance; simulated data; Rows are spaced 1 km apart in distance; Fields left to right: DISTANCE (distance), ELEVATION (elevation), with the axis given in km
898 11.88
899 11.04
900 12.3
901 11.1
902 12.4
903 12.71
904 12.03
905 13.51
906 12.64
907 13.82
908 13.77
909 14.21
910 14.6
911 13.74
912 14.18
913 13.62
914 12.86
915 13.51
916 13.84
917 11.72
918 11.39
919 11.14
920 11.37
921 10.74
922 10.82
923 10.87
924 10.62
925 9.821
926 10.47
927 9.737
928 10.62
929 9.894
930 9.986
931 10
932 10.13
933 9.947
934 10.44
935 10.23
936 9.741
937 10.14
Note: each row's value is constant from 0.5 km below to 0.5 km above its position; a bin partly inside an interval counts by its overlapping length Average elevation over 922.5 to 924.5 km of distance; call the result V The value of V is 10.7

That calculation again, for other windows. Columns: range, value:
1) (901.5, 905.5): 12.7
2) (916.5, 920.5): 11.4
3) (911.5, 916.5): 13.6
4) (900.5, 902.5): 11.8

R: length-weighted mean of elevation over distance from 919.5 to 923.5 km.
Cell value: 10.9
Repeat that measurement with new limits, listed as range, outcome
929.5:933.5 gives 10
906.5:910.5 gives 14.1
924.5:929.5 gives 10.1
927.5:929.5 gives 10.3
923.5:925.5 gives 10.2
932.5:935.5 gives 10.2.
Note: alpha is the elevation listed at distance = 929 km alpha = 9.894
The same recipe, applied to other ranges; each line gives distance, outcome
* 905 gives 13.51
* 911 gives 13.74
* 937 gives 10.14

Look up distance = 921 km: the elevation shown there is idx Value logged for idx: 10.74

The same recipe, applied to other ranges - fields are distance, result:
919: 11.14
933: 9.947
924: 10.62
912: 14.18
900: 12.3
